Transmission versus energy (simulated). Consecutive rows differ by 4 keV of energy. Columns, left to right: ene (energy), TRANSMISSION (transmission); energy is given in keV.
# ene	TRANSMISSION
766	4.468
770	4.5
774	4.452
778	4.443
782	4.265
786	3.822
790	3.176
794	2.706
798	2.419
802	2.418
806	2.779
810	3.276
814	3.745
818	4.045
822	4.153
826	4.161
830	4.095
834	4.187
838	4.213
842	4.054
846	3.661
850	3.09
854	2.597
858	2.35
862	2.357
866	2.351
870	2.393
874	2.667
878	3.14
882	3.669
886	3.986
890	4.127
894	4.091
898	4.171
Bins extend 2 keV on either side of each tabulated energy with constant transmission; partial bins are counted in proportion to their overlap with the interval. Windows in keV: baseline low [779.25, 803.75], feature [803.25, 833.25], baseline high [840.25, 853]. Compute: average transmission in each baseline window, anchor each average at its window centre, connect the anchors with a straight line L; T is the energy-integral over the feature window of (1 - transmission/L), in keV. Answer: -3.5 keV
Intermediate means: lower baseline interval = 3.18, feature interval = 3.74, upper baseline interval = 3.51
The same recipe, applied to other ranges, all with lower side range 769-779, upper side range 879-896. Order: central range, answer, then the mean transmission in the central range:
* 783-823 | 9.8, 3.26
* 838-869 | 8.4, 2.99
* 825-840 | 0.1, 4.16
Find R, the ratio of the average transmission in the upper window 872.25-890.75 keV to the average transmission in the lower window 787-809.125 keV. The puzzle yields 1.25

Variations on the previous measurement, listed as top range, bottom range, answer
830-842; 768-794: 1.04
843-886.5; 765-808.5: 0.82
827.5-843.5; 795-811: 1.54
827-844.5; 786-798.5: 1.39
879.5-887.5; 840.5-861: 1.22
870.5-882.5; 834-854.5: 0.82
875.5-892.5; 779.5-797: 1.07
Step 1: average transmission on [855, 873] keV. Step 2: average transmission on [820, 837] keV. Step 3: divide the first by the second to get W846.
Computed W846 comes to 0.6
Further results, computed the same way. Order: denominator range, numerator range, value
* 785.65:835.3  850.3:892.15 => 0.86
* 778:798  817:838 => 1.19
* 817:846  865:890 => 0.77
